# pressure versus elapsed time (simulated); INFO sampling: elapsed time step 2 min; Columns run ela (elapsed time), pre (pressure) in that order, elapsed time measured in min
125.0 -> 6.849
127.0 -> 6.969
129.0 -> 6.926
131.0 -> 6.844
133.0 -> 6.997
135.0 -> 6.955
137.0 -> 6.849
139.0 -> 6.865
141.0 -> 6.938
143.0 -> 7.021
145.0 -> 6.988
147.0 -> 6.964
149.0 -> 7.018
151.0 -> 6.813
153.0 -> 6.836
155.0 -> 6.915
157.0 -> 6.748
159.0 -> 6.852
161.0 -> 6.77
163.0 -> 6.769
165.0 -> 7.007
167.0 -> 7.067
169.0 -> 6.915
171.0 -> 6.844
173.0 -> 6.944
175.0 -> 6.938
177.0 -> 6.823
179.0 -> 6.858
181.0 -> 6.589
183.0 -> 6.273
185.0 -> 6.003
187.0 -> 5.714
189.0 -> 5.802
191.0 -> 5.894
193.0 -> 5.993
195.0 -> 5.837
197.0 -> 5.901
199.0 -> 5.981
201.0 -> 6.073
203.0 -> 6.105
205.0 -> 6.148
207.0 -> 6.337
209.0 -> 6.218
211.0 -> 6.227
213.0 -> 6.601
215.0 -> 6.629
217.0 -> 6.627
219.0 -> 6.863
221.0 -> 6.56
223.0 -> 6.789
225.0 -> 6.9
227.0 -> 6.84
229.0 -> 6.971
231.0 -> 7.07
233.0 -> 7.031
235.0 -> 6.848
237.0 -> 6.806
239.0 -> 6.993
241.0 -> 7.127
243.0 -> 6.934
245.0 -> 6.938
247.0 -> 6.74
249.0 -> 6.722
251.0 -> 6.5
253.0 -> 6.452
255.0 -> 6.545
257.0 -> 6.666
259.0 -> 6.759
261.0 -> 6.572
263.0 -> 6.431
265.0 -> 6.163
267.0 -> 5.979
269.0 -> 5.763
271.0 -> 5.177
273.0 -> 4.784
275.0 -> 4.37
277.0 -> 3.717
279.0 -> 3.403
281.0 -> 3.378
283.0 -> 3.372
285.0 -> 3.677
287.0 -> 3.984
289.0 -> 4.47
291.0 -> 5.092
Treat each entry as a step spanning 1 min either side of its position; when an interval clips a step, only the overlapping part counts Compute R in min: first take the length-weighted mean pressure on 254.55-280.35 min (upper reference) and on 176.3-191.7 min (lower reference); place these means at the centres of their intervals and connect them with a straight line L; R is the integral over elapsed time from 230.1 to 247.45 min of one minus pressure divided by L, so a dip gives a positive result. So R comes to -3.6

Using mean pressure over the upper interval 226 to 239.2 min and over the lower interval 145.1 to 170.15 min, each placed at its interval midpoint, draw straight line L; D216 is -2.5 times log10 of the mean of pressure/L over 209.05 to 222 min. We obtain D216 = 0.059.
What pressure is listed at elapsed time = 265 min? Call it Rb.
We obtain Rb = 6.163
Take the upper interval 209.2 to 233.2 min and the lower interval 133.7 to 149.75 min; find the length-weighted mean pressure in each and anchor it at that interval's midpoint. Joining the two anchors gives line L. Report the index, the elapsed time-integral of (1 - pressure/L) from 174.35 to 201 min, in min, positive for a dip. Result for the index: 2.49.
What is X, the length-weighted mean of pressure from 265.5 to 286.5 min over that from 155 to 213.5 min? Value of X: 0.68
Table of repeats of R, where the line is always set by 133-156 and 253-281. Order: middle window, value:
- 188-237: -2.4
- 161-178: -0.7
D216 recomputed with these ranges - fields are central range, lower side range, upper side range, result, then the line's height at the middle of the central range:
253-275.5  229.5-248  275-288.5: -0.19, 5.01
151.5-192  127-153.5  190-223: 0.00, 6.61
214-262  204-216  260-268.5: -0.08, 6.31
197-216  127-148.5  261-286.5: -0.07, 5.83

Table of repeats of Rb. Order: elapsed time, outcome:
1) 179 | 6.858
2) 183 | 6.273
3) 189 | 5.802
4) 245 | 6.938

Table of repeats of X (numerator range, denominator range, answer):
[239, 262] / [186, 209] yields 1.12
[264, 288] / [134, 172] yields 0.65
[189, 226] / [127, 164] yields 0.91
